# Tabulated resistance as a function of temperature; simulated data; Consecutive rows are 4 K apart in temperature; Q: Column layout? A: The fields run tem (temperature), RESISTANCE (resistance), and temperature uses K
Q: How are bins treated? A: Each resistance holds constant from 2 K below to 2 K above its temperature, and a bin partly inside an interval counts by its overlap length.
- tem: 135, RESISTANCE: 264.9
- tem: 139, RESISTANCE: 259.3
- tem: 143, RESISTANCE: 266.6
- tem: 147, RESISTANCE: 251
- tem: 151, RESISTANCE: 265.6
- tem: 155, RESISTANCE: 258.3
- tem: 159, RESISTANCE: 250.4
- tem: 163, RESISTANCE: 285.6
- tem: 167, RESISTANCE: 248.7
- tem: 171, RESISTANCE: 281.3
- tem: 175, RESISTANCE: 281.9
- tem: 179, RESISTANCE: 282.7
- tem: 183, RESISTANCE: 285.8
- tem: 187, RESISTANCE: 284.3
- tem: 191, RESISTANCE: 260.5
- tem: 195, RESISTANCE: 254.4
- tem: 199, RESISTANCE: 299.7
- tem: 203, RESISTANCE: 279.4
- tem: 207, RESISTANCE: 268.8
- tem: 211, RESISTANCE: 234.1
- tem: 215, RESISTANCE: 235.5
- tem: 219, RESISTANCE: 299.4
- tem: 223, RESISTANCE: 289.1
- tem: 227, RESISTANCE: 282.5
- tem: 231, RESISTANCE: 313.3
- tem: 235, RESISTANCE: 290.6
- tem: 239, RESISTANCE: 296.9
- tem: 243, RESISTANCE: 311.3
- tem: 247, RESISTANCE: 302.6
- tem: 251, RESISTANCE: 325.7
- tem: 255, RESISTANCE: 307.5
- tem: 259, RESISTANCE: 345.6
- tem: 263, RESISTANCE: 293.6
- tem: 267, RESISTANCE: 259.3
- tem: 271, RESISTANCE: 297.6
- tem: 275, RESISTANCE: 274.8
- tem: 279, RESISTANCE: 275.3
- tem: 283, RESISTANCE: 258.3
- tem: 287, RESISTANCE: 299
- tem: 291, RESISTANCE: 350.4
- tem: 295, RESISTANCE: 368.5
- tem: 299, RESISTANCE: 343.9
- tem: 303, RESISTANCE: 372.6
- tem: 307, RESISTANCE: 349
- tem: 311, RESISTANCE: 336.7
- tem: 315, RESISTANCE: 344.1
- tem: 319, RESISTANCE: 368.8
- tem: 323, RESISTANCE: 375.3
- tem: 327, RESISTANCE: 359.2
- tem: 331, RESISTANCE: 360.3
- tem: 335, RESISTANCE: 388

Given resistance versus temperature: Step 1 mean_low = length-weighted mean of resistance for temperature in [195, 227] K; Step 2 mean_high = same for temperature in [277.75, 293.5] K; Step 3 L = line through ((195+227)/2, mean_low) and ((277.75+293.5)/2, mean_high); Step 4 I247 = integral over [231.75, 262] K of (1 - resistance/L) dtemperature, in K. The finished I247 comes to -2.8 K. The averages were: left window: 272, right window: 299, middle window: 311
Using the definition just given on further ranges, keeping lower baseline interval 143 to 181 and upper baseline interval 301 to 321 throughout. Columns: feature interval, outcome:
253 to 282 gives 3.2 K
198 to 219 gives 2.1 K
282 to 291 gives 1.1 K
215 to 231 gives 0.9 K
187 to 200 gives 0.7 K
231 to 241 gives 0.4 K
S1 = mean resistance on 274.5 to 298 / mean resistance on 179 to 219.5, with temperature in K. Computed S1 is 1.1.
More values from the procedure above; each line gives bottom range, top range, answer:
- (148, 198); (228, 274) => 1.12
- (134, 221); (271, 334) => 1.25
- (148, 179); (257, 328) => 1.22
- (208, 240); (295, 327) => 1.28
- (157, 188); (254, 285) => 1.05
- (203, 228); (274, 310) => 1.20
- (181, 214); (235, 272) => 1.13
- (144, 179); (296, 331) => 1.34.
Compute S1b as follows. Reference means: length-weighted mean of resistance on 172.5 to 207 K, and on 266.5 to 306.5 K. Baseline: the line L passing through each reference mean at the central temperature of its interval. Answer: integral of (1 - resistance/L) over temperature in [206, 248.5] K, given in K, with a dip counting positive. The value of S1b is 1.14 K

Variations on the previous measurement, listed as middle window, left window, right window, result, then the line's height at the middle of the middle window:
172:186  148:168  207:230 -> -1.0 K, 265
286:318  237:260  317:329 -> 0.4 K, 352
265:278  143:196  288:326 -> 2.2 K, 333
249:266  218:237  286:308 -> 0.2 K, 318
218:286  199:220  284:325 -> 1.3 K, 302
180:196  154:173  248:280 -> 0.0 K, 273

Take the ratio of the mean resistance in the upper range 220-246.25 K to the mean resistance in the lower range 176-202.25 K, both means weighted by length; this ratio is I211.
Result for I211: 1.1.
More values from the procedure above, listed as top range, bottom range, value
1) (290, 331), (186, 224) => 1.32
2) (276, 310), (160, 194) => 1.19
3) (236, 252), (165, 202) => 1.11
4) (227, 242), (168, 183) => 1.07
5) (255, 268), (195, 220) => 1.14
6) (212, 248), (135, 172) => 1.10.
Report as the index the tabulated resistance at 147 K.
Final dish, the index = 251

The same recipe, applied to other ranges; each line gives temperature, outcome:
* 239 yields 296.9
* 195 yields 254.4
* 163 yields 285.6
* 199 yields 299.7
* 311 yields 336.7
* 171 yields 281.3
